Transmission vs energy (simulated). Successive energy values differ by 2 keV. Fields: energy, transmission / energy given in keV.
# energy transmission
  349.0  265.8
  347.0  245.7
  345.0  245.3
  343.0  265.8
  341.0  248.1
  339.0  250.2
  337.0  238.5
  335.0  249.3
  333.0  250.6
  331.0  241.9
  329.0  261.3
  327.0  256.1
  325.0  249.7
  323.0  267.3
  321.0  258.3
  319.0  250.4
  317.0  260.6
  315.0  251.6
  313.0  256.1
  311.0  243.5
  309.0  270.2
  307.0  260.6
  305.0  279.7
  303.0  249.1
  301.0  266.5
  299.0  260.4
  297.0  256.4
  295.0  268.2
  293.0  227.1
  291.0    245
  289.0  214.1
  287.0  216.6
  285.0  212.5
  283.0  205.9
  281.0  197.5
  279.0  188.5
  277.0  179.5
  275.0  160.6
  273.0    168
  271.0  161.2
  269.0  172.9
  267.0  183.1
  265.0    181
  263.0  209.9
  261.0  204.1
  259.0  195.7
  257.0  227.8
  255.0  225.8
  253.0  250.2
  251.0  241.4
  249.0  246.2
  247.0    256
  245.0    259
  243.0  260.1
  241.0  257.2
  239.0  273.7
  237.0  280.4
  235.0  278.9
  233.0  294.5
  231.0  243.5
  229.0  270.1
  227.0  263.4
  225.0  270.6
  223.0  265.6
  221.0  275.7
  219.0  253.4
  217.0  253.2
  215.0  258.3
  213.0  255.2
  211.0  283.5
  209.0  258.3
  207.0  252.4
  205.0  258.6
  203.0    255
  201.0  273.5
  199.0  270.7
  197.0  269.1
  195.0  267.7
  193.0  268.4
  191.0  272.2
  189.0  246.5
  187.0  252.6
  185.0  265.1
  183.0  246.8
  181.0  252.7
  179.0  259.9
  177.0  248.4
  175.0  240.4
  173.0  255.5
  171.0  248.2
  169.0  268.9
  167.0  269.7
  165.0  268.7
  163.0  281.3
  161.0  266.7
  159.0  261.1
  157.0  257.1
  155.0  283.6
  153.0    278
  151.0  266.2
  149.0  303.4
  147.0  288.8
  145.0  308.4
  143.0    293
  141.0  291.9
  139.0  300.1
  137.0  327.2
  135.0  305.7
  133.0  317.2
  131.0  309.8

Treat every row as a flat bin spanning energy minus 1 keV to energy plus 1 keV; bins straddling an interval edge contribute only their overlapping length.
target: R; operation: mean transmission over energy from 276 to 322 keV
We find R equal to 240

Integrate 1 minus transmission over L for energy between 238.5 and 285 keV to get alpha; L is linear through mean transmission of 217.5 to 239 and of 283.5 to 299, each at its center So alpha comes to 7.25 keV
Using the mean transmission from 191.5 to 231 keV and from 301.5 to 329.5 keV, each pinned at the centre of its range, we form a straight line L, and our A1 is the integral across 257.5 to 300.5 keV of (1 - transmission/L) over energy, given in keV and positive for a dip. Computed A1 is 8.93 keV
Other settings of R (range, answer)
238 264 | 239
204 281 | 237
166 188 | 255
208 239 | 267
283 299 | 234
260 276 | 180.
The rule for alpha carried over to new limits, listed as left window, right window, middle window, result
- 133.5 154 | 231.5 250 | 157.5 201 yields 3.7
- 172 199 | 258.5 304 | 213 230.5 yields -1.7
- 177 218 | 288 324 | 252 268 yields 3.0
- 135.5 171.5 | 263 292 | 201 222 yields -1.8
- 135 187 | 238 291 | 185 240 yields -5.0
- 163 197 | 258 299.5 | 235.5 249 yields -2.3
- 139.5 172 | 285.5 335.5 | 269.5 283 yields 4.2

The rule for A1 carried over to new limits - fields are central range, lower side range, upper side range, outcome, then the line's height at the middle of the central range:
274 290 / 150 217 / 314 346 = 3.7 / 256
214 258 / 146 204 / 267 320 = -2.5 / 245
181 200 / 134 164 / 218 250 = 1.0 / 277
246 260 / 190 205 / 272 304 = 0.2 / 238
